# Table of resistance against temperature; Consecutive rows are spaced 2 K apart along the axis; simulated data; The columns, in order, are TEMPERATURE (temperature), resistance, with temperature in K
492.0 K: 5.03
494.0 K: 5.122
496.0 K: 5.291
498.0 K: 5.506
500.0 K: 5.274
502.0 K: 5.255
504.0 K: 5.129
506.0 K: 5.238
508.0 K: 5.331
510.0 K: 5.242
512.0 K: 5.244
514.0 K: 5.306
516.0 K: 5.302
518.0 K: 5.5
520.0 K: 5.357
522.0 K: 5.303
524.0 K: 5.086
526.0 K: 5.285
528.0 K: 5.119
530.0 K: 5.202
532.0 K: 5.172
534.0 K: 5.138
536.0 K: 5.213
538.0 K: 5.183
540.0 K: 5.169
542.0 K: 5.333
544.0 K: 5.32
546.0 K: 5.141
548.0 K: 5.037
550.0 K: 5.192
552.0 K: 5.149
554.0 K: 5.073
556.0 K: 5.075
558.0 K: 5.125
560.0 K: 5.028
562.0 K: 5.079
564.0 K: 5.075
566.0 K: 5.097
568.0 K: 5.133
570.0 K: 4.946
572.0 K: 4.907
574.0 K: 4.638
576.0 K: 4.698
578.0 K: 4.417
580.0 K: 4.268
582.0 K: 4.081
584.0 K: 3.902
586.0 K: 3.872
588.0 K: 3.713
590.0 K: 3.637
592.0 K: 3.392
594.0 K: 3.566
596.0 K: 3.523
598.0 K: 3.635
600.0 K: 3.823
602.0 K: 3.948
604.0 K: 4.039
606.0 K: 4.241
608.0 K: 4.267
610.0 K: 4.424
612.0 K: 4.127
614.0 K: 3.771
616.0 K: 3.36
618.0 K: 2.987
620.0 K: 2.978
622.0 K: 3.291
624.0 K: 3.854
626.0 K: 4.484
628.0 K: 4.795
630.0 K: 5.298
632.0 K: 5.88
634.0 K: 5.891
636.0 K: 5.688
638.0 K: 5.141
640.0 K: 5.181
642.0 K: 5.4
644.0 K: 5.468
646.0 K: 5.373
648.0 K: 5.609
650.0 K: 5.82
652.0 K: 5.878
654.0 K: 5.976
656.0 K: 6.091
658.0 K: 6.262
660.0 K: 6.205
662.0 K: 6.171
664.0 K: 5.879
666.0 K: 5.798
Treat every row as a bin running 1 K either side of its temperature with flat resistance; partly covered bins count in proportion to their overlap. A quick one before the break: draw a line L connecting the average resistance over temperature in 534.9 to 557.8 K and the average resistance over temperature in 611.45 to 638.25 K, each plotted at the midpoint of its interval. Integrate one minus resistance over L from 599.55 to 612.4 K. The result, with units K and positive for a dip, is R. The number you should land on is 1.2 K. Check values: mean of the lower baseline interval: 5.17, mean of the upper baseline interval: 4.38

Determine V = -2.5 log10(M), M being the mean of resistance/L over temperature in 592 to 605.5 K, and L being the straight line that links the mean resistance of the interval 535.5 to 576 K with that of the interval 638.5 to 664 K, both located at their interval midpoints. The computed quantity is 0.40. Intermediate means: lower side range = 5.08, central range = 3.75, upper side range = 5.78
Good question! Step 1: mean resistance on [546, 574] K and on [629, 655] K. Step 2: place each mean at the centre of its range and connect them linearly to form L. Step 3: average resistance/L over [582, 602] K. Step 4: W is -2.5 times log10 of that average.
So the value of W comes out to 0.38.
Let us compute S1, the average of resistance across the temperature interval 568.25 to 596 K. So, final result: 4.16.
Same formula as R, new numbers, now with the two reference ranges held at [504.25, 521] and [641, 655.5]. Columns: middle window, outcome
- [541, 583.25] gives 3.86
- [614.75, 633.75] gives 4.86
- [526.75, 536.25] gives 0.33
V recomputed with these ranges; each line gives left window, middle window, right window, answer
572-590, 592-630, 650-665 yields 0.26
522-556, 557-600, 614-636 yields 0.11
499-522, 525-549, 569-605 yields -0.07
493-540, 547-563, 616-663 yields 0.03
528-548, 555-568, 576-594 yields -0.12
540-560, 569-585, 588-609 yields -0.02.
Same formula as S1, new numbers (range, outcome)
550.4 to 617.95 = 4.32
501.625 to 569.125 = 5.19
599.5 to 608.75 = 4.07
